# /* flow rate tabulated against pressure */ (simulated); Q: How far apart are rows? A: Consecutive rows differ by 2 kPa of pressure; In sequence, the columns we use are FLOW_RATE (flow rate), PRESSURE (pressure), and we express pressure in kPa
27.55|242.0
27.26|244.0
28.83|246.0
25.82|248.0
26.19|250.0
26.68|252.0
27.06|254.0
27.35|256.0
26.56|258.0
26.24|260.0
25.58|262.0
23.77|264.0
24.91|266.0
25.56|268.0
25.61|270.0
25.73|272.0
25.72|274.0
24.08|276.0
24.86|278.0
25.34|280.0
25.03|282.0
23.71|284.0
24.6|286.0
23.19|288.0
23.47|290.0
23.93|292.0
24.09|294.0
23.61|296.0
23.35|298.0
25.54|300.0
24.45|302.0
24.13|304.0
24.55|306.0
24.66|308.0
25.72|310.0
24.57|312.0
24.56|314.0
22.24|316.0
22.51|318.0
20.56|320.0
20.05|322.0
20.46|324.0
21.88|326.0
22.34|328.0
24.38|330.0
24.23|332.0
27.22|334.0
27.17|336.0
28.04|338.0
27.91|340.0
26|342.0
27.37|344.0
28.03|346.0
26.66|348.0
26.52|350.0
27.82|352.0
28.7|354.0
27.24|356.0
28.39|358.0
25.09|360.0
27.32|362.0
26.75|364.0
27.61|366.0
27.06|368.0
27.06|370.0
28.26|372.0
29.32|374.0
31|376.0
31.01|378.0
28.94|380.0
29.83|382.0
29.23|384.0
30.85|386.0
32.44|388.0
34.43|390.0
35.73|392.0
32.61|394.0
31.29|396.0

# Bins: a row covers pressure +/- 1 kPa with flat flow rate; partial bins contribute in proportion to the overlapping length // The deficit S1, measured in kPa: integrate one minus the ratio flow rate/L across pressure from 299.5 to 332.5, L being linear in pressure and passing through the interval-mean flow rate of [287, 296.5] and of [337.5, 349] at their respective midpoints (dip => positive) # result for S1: 2.6 kPa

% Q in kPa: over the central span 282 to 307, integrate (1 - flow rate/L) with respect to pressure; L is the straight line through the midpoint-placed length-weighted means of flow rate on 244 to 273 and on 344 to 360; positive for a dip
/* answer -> 2.4 kPa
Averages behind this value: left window 26.2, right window 27.4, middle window 24.1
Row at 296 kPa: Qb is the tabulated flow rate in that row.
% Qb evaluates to 23.61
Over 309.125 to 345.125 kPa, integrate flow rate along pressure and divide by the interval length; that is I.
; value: 24.3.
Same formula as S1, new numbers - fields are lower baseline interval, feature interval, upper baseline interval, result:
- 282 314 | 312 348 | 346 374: 2.0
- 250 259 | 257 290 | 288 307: 0.8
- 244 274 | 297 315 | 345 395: 1.8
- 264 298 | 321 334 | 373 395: 2.4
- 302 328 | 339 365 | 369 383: -0.4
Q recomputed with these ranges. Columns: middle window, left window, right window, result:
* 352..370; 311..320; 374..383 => 0.5 kPa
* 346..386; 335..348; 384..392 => 2.6 kPa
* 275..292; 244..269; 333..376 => 1.5 kPa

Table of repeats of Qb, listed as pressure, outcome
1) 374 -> 29.32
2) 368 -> 27.06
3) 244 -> 27.26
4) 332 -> 24.23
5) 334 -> 27.22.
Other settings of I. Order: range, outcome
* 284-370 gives 25.1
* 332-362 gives 27.2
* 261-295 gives 24.7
